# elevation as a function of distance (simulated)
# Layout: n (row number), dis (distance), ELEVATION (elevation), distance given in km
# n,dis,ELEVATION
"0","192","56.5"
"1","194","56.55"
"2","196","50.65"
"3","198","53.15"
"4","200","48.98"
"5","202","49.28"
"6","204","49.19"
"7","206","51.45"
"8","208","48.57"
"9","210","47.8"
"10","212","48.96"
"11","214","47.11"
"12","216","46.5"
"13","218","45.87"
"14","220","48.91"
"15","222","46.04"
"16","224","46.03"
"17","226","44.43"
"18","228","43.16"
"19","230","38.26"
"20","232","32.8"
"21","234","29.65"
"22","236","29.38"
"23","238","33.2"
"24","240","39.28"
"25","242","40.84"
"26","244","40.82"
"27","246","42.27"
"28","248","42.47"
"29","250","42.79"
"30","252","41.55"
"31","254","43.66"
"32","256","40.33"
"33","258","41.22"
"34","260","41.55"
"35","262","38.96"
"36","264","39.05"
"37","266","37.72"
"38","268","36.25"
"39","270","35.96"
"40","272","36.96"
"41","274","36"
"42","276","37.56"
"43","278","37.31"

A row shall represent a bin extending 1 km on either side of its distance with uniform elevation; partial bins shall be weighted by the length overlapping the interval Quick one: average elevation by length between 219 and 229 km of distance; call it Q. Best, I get 45.7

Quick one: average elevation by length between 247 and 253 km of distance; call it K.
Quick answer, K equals 42.3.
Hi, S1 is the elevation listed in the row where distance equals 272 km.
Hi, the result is 36.96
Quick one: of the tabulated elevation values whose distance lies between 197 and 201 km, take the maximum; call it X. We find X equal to 53.15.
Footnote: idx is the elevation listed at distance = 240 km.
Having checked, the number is 39.28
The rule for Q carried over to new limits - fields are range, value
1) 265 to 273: 36.7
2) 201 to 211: 49.3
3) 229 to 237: 32.5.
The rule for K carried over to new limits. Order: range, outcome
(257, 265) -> 40.2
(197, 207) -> 50.4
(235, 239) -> 31.3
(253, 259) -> 41.7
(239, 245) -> 40.3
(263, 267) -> 38.4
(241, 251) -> 41.8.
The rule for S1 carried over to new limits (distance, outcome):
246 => 42.27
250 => 42.79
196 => 50.65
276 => 37.56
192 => 56.5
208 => 48.57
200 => 48.98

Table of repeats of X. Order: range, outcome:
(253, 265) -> 43.66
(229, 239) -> 38.26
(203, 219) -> 51.45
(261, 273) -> 39.05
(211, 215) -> 48.96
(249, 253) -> 42.79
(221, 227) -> 46.04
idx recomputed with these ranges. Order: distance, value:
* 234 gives 29.65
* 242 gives 40.84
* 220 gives 48.91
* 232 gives 32.8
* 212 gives 48.96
